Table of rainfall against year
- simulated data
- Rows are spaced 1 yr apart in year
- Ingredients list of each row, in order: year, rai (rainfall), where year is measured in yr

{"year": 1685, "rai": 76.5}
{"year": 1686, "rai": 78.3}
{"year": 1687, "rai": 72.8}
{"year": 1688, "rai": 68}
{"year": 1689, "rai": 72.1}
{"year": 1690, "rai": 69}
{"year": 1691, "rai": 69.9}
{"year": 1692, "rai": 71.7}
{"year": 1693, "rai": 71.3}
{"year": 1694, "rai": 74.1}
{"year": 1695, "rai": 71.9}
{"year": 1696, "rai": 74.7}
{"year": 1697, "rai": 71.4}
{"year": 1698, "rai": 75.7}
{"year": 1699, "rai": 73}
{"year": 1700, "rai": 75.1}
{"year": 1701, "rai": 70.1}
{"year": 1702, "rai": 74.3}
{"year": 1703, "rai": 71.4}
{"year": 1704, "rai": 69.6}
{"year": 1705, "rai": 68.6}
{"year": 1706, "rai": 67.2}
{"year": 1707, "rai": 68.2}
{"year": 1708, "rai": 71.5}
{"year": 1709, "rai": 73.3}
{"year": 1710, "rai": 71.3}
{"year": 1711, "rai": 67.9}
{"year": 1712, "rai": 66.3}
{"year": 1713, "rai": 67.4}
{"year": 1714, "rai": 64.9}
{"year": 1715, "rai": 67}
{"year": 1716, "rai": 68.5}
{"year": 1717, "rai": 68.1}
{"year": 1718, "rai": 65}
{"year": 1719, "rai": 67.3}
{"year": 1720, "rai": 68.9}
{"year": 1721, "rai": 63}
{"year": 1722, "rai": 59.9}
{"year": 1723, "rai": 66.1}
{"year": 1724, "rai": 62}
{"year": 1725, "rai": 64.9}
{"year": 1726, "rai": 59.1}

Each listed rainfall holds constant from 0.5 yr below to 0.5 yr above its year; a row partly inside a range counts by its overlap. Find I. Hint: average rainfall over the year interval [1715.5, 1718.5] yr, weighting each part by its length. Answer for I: 67.2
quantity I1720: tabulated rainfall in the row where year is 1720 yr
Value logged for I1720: 68.9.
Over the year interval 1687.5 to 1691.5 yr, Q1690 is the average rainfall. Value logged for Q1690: 69.8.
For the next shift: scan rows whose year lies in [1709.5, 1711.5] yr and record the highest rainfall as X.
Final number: 71.3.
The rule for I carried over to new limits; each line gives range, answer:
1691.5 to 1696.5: 72.7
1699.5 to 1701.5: 72.6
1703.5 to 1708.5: 69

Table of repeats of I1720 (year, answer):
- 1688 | 68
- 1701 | 70.1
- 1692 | 71.7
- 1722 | 59.9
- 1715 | 67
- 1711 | 67.9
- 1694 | 74.1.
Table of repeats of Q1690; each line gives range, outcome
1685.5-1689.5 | 72.8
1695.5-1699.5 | 73.7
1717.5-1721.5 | 66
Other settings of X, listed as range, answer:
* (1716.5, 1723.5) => 68.9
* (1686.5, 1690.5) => 72.8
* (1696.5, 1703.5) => 75.7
